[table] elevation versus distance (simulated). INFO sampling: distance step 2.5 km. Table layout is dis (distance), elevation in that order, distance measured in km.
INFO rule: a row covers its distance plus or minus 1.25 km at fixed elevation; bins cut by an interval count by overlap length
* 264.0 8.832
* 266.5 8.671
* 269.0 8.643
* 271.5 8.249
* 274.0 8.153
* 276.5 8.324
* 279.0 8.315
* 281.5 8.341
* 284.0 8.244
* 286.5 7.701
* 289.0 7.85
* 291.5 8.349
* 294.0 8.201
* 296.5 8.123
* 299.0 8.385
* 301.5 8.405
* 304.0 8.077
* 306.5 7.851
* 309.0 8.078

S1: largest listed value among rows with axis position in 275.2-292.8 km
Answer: 8.349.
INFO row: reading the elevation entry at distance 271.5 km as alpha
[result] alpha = 8.249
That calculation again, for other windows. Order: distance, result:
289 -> 7.85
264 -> 8.832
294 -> 8.201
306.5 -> 7.851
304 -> 8.077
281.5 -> 8.341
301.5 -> 8.405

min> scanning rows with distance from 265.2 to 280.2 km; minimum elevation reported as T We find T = 8.153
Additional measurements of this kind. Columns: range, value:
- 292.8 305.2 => 8.077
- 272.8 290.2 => 7.701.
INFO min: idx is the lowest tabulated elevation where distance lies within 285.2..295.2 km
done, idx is 7.701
